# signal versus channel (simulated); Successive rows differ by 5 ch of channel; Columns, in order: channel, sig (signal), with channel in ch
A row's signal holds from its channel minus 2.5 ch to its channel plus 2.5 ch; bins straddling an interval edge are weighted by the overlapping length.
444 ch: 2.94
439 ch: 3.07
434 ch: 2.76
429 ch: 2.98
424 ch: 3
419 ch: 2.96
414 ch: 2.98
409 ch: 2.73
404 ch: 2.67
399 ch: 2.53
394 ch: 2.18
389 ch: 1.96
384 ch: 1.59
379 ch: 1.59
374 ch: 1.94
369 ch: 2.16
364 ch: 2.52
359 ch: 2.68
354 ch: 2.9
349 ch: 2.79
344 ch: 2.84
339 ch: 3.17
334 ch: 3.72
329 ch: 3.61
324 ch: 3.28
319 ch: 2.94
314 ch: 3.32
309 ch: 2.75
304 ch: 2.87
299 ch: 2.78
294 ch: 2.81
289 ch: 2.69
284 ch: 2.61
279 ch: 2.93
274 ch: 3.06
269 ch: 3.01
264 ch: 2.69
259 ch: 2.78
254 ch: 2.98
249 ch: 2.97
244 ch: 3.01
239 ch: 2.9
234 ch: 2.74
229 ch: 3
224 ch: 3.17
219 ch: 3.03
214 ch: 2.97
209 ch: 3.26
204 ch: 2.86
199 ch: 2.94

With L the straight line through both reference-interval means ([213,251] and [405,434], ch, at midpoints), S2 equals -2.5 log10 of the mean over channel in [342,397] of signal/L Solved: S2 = 0.27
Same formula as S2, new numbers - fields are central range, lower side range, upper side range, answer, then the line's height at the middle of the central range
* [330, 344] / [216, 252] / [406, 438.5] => -0.144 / 2.94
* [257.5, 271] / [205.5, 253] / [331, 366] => 0.062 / 2.99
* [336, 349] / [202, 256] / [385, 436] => -0.082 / 2.77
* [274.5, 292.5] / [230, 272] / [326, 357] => 0.078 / 2.99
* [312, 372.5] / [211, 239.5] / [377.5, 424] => -0.145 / 2.6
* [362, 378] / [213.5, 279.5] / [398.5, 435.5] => 0.320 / 2.87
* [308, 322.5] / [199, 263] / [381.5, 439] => -0.095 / 2.79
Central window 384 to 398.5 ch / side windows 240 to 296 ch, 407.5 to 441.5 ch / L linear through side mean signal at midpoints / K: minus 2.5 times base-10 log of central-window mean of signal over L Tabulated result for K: 0.38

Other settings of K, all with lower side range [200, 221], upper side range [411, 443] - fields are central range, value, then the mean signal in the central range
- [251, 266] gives 0.068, 2.83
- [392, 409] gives 0.181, 2.51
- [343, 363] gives 0.075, 2.78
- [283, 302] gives 0.099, 2.74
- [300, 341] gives -0.072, 3.19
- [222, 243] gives 0.024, 2.95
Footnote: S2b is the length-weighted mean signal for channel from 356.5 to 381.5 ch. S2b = 2.18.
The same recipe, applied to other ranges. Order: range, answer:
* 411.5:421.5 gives 2.97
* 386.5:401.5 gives 2.22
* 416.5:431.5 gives 2.98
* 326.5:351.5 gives 3.23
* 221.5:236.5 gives 2.97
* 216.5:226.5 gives 3.1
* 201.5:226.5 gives 3.06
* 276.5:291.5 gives 2.74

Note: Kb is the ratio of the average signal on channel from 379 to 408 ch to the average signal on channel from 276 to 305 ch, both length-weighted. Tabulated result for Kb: 0.78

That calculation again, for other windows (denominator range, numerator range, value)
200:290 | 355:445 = 0.86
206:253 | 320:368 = 1.01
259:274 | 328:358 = 1.09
